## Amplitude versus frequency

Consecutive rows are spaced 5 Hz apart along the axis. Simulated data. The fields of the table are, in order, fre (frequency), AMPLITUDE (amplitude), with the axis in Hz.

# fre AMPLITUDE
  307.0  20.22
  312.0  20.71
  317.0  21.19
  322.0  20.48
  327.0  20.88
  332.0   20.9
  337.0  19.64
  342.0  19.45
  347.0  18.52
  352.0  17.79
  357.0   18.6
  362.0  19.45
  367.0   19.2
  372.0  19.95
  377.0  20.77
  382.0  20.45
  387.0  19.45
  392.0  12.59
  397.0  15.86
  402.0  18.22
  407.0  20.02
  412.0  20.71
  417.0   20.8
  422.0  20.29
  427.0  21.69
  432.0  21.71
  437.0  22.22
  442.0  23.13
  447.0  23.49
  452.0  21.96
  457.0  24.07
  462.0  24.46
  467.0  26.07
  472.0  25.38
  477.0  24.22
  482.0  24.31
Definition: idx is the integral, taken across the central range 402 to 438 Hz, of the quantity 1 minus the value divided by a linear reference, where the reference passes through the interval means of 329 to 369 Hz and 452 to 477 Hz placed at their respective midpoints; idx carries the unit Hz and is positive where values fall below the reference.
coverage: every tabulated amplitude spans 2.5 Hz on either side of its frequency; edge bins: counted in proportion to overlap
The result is 2.8 Hz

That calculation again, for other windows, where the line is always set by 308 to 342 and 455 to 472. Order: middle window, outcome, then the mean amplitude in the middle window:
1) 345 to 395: 7.5 Hz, 18.7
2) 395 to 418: 4.0 Hz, 19.1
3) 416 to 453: 3.2 Hz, 22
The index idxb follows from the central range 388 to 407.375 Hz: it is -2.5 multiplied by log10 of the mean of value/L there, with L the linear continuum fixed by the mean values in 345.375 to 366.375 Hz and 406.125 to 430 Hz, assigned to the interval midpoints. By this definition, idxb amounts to 0.213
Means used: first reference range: 18.6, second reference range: 20.8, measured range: 16.5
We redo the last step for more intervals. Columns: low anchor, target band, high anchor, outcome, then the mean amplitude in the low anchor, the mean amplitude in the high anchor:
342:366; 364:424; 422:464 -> 0.080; 18.7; 22.7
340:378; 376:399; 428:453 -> 0.149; 19.2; 22.5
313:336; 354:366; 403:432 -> 0.095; 20.8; 20.7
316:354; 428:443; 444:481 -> 0.052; 19.8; 24.2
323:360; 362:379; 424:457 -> 0.025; 19.4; 22.5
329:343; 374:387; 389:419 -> -0.091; 20.1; 18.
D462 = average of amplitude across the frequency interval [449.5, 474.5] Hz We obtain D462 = 24.4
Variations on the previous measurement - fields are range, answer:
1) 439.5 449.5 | 23.3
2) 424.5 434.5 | 21.7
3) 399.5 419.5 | 19.9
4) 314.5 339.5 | 20.6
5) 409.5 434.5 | 21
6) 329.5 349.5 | 19.6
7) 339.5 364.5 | 18.8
